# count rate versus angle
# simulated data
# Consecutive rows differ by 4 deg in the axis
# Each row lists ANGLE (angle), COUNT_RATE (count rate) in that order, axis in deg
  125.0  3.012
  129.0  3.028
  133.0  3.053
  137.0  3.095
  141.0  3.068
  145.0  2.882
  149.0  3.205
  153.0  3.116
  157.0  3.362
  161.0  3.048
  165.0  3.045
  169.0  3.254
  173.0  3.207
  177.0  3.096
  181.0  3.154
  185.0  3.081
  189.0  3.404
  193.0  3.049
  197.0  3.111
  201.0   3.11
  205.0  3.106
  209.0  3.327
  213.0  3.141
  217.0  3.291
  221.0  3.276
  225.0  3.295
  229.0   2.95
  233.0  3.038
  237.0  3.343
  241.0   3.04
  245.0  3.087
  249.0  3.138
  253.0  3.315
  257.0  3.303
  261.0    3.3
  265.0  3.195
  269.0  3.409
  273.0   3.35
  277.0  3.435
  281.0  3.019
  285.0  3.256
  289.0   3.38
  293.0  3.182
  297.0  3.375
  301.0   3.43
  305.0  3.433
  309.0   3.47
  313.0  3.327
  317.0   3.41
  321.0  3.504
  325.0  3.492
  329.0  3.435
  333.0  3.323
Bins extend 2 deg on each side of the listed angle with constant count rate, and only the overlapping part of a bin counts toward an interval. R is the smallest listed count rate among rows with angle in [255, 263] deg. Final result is 3.3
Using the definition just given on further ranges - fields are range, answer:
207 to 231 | 2.95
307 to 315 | 3.327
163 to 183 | 3.045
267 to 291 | 3.019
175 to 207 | 3.049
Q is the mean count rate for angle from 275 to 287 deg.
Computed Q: 3.24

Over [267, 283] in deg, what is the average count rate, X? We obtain 3.3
